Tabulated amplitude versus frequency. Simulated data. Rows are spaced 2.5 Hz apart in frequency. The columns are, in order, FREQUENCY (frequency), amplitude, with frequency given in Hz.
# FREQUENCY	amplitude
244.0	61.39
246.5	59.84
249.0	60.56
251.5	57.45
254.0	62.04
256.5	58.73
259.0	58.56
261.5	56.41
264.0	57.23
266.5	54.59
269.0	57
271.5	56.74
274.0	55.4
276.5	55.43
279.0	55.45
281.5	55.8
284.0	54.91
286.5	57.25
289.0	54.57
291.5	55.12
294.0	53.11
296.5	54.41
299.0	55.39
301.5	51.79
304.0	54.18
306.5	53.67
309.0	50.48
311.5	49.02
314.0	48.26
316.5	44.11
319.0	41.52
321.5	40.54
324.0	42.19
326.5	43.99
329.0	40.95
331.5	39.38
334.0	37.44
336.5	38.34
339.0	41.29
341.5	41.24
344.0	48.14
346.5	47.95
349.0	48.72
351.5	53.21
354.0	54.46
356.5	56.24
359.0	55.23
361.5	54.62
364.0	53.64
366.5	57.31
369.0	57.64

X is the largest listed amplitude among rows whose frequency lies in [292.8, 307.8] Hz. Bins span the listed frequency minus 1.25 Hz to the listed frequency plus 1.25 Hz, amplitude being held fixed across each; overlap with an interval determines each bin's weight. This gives 55.39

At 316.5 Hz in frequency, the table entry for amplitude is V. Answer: 44.11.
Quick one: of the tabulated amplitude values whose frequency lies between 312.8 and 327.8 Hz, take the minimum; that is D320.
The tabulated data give 40.54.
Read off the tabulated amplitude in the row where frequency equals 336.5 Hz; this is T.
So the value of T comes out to 38.34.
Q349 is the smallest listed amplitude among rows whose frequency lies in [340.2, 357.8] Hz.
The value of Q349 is 41.24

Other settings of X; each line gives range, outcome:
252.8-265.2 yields 62.04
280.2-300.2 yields 57.25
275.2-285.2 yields 55.8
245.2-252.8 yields 60.56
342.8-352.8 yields 53.21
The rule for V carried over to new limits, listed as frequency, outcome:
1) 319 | 41.52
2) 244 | 61.39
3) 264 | 57.23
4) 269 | 57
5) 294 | 53.11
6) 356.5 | 56.24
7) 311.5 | 49.02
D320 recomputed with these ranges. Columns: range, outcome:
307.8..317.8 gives 44.11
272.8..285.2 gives 54.91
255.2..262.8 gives 56.41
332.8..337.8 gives 37.44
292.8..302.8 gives 51.79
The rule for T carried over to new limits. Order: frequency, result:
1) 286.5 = 57.25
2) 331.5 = 39.38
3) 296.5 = 54.41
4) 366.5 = 57.31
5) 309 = 50.48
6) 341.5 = 41.24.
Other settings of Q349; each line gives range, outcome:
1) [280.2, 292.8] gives 54.57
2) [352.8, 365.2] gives 53.64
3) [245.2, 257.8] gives 57.45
